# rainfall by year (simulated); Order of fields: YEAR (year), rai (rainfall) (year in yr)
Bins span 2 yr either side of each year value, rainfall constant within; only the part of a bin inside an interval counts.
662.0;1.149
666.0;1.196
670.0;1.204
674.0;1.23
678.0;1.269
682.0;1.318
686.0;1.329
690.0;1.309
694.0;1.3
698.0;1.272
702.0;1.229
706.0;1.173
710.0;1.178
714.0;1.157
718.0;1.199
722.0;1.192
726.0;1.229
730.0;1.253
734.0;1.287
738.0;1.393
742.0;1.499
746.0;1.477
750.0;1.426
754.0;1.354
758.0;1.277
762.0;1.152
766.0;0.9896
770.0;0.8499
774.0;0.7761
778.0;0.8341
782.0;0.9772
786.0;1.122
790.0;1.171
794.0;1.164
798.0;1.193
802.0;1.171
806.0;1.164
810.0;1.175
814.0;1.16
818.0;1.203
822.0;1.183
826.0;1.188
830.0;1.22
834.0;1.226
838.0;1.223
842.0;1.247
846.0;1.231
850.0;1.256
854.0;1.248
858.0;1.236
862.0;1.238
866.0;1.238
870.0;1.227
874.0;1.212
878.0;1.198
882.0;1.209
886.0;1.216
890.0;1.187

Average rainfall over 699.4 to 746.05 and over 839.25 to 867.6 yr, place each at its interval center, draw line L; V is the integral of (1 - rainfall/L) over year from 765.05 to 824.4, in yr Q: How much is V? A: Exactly 8.2 yr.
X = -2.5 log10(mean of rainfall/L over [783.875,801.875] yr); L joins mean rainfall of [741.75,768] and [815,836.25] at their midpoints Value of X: 0.076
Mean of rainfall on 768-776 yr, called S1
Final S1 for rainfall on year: 0.813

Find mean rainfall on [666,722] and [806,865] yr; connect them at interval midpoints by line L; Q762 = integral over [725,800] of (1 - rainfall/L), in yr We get 3.0 yr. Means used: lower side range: 1.24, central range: 1.18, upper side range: 1.22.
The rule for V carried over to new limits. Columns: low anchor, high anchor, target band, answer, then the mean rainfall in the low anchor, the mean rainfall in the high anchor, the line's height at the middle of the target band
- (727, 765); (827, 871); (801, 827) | 1.86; 1.33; 1.23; 1.27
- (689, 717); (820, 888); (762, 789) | 6.05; 1.23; 1.22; 1.23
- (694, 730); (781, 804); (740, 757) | -3.61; 1.21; 1.14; 1.18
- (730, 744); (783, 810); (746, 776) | 3.50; 1.37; 1.16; 1.29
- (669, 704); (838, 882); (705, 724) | 1.32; 1.28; 1.23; 1.27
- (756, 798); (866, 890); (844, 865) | -1.25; 1.04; 1.21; 1.17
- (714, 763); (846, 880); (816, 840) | 0.88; 1.31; 1.23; 1.25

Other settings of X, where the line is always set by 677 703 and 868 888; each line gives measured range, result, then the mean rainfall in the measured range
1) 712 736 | 0.051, 1.22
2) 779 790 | 0.189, 1.05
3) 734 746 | -0.124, 1.42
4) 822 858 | 0.001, 1.23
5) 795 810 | 0.062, 1.18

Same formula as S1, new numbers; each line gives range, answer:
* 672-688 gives 1.29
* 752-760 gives 1.32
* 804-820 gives 1.18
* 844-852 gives 1.24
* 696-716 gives 1.2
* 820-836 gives 1.2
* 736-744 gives 1.45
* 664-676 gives 1.21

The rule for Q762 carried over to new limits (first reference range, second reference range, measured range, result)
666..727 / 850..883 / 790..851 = 1.6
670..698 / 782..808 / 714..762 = -3.7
